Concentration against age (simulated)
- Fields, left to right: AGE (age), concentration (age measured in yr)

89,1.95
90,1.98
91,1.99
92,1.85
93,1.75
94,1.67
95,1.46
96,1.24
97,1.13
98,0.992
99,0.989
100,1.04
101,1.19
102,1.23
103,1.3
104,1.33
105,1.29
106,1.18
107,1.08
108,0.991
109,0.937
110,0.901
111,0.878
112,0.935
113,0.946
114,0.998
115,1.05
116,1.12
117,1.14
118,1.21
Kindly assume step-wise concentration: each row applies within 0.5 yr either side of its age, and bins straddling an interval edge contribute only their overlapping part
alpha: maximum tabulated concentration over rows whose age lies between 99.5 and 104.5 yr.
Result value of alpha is 1.33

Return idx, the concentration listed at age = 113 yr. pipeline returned 0.946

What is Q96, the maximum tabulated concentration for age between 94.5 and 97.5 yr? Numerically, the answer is 1.46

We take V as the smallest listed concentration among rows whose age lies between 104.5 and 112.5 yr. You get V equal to 0.878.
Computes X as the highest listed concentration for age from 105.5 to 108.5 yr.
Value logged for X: 1.18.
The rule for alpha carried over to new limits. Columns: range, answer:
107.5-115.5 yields 1.05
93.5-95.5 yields 1.67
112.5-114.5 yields 0.998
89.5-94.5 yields 1.99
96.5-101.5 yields 1.19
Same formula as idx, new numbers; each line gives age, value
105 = 1.29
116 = 1.12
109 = 0.937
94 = 1.67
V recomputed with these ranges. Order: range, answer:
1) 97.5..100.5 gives 0.989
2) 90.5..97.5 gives 1.13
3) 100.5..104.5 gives 1.19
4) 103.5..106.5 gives 1.18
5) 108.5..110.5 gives 0.901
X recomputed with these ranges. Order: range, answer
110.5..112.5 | 0.935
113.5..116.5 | 1.12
